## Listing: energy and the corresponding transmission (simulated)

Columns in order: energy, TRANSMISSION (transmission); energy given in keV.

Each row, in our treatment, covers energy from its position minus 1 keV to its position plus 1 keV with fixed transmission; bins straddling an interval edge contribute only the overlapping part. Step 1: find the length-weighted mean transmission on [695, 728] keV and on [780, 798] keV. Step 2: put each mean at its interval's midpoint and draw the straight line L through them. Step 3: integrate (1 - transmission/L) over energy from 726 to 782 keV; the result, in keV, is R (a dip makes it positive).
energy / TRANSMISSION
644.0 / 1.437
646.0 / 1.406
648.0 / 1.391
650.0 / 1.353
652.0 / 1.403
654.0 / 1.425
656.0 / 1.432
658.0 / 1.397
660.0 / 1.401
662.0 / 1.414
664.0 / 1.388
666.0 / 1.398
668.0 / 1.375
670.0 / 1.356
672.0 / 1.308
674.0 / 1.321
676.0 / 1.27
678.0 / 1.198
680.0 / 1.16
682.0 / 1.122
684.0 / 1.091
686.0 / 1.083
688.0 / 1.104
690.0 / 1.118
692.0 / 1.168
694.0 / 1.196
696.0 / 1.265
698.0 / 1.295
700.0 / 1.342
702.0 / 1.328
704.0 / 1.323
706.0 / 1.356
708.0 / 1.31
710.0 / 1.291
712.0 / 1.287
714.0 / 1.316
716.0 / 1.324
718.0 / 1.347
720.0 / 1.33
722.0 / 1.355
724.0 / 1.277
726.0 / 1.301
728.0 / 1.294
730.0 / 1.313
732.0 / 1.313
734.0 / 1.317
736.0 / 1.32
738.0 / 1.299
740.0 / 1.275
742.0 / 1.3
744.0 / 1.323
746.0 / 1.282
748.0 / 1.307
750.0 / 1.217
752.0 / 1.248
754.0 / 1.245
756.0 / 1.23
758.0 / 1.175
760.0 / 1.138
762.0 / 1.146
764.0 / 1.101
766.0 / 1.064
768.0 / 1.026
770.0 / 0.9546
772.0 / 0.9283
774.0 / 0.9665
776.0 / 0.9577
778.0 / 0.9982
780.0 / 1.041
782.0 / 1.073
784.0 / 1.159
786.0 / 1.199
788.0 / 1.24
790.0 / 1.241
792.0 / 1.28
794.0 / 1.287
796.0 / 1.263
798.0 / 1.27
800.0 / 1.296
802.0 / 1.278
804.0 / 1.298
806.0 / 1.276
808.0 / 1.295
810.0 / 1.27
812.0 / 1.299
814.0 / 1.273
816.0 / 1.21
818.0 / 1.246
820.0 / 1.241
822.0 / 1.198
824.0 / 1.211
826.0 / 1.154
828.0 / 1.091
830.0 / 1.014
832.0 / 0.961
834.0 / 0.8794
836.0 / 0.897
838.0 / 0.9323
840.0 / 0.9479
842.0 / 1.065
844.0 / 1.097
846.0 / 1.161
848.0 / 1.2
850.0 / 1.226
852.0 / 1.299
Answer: 3.7 keV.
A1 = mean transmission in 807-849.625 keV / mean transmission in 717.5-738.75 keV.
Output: 0.86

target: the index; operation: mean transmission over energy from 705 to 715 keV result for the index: 1.31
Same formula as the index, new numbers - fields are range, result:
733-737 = 1.32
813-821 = 1.24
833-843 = 0.944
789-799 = 1.27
